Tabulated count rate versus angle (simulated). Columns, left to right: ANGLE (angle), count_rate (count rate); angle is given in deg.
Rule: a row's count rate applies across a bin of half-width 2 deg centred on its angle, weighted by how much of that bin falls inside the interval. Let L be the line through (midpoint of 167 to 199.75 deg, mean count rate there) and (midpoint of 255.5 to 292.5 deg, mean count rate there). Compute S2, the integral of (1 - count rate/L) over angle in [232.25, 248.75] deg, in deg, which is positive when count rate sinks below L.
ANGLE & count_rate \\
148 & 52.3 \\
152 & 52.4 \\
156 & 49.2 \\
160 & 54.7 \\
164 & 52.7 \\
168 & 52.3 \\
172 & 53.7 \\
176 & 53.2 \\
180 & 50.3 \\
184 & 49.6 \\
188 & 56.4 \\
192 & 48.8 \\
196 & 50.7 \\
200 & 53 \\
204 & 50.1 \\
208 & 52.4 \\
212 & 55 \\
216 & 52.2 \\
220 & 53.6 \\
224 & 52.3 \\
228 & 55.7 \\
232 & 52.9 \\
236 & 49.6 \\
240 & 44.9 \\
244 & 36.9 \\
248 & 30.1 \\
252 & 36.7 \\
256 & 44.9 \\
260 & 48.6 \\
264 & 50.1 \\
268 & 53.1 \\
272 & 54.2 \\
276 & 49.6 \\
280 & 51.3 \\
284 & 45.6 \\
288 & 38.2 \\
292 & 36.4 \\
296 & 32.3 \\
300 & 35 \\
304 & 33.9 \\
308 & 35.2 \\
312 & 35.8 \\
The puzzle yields 2.3 deg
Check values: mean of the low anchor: 51.9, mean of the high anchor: 47.7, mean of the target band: 42.5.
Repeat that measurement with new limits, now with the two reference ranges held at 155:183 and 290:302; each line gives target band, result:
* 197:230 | -4.96 deg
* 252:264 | -1.75 deg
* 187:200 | -0.77 deg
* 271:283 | -4.43 deg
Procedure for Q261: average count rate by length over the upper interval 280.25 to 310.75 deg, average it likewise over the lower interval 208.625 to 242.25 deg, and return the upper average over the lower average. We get 0.72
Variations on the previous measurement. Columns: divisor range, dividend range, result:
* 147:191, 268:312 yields 0.79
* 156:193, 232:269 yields 0.84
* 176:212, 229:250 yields 0.84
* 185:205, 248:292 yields 0.89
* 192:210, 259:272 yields 1.00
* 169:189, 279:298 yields 0.77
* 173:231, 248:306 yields 0.82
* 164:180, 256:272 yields 0.96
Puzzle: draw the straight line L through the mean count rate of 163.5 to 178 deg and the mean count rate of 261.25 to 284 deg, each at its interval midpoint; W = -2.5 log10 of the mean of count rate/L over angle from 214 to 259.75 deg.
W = 0.12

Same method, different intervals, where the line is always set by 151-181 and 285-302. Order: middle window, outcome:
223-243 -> -0.15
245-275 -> -0.13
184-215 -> -0.09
